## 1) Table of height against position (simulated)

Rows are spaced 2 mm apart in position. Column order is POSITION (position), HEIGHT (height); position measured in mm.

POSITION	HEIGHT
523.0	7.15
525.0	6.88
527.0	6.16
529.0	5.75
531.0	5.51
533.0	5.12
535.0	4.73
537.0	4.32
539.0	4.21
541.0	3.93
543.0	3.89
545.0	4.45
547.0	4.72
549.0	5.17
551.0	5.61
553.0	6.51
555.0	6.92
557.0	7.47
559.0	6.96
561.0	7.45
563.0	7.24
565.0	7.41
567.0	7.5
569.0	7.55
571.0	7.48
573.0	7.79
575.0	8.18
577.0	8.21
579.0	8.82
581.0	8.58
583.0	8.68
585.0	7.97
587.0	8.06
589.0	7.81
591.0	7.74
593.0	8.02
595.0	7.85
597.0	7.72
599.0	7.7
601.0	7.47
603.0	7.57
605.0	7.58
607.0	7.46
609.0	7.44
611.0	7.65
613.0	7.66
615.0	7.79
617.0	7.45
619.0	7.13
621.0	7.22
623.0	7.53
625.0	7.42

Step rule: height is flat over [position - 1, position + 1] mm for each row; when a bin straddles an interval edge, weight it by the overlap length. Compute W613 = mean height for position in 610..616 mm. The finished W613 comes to 7.7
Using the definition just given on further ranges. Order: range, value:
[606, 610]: 7.45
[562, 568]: 7.38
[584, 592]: 7.89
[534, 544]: 4.22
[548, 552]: 5.39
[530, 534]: 5.31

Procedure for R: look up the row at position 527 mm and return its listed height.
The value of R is 6.16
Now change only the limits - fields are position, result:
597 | 7.72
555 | 6.92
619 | 7.13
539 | 4.21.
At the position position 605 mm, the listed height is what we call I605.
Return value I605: 7.58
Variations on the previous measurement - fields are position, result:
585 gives 7.97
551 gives 5.61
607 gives 7.46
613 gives 7.66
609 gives 7.44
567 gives 7.5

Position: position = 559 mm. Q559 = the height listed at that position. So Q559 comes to 6.96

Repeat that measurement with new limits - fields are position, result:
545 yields 4.45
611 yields 7.65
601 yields 7.47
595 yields 7.85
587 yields 8.06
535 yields 4.73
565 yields 7.41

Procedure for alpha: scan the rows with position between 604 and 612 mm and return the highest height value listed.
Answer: 7.65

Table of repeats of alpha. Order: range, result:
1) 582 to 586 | 8.68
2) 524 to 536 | 6.88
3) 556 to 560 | 7.47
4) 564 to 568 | 7.5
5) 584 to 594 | 8.06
